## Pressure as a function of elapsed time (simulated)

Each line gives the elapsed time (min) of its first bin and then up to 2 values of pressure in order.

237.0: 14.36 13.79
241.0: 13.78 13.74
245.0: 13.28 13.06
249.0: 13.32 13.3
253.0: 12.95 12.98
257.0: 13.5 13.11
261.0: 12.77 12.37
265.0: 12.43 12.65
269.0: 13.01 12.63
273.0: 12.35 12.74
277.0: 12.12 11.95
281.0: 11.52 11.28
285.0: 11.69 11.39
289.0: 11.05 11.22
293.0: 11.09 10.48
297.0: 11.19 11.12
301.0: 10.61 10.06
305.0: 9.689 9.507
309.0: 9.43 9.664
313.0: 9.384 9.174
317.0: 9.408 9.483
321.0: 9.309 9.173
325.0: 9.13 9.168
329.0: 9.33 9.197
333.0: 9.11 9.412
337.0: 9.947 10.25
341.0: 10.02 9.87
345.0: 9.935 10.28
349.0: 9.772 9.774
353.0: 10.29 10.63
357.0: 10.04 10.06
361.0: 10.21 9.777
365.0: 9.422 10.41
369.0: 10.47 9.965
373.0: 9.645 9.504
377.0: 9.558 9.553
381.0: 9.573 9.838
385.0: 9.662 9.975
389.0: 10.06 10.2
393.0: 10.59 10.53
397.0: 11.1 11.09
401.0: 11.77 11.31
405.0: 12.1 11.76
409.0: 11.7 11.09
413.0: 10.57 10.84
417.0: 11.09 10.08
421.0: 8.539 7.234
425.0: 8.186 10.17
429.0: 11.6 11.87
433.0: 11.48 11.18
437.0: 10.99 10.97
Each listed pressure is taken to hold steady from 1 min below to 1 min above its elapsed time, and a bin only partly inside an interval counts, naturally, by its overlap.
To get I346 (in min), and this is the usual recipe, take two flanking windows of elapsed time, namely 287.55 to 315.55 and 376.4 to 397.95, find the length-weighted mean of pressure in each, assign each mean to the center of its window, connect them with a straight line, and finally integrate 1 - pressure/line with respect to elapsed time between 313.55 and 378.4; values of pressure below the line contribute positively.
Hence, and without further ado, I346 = 2.79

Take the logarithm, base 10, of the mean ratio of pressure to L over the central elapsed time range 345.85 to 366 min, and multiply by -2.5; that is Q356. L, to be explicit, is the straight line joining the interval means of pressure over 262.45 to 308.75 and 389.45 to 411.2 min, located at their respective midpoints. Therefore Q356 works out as 0.128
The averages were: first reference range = 11.4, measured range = 10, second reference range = 11.2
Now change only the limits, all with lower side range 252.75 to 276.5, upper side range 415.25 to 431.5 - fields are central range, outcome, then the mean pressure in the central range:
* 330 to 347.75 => 0.17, 9.77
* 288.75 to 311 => 0.16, 10.4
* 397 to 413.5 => -0.13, 11.4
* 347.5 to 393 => 0.09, 9.95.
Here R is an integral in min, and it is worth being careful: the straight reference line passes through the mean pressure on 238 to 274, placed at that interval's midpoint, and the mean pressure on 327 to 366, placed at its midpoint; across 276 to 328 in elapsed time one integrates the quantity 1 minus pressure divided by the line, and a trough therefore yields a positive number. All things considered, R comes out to 4.9 min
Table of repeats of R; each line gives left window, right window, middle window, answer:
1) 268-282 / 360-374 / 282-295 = 0.8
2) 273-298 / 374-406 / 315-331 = 2.6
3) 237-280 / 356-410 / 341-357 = 1.5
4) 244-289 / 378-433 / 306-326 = 4.1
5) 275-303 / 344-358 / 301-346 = 4.5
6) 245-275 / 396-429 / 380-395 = 1.3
